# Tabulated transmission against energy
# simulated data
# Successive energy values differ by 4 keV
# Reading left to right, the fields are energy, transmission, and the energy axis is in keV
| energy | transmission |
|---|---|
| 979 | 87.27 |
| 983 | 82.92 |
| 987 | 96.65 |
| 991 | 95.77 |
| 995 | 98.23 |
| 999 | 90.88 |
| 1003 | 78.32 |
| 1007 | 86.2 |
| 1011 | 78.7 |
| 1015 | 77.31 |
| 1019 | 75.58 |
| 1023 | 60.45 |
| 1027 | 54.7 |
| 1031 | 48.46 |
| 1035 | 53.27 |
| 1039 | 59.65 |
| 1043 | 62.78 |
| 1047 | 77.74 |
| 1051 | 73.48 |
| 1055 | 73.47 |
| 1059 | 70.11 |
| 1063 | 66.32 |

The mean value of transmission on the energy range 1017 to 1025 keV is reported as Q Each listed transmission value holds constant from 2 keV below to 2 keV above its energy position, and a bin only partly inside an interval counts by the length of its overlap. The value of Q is 68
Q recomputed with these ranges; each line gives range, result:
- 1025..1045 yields 55.8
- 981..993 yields 91.8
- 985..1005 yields 92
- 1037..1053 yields 68.4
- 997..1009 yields 85.1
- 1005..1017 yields 80.7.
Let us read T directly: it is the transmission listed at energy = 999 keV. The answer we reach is 90.88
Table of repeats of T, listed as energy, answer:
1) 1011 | 78.7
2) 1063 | 66.32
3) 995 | 98.23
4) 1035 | 53.27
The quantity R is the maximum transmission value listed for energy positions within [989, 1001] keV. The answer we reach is 98.23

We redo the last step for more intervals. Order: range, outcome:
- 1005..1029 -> 86.2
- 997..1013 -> 90.88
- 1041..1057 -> 77.74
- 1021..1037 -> 60.45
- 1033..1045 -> 62.78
